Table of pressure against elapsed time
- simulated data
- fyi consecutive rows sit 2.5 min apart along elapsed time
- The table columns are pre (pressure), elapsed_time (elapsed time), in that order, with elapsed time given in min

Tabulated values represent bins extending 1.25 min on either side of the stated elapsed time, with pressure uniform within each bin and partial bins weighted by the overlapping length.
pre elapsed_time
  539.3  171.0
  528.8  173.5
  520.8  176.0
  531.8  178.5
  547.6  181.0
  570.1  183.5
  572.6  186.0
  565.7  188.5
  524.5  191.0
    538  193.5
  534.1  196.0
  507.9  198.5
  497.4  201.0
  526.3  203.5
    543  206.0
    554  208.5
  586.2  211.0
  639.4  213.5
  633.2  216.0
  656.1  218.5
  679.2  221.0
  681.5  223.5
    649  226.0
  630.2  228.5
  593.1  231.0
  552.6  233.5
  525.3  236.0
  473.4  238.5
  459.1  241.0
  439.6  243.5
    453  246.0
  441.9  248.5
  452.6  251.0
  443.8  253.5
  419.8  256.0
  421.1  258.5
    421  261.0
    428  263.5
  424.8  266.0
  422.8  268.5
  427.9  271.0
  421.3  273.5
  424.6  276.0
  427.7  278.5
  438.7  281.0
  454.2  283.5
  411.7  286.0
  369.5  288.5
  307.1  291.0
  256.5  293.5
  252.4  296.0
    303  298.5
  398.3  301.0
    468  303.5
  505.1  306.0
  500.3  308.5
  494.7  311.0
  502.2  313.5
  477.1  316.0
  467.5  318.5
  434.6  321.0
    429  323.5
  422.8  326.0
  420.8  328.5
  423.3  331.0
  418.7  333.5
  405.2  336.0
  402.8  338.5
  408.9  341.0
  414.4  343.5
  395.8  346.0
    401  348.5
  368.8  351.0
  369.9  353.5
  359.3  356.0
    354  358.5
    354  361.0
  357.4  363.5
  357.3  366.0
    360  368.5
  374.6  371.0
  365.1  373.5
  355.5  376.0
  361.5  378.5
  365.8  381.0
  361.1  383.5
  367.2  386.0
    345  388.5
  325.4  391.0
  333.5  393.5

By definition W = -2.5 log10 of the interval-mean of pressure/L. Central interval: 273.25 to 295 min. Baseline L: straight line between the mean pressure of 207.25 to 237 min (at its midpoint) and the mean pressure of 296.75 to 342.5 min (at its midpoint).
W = 0.28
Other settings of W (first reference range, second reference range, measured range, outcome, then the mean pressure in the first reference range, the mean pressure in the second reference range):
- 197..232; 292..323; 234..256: 0.17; 598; 421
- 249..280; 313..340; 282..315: 0.08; 428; 435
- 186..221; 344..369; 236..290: 0.13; 567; 369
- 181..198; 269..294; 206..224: -0.23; 549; 399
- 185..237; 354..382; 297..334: -0.02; 581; 361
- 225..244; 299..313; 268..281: 0.17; 543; 466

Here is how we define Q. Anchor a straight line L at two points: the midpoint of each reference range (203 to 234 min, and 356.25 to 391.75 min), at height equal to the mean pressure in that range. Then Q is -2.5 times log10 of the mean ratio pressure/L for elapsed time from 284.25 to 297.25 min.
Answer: 0.46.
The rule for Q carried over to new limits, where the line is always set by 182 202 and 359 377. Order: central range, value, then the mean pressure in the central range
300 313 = -0.13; 476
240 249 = 0.09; 449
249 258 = 0.09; 438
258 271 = 0.10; 424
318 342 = -0.06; 422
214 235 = -0.24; 633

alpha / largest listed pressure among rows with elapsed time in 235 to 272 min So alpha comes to 525.3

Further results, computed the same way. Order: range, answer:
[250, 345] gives 505.1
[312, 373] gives 502.2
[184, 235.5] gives 681.5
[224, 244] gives 649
